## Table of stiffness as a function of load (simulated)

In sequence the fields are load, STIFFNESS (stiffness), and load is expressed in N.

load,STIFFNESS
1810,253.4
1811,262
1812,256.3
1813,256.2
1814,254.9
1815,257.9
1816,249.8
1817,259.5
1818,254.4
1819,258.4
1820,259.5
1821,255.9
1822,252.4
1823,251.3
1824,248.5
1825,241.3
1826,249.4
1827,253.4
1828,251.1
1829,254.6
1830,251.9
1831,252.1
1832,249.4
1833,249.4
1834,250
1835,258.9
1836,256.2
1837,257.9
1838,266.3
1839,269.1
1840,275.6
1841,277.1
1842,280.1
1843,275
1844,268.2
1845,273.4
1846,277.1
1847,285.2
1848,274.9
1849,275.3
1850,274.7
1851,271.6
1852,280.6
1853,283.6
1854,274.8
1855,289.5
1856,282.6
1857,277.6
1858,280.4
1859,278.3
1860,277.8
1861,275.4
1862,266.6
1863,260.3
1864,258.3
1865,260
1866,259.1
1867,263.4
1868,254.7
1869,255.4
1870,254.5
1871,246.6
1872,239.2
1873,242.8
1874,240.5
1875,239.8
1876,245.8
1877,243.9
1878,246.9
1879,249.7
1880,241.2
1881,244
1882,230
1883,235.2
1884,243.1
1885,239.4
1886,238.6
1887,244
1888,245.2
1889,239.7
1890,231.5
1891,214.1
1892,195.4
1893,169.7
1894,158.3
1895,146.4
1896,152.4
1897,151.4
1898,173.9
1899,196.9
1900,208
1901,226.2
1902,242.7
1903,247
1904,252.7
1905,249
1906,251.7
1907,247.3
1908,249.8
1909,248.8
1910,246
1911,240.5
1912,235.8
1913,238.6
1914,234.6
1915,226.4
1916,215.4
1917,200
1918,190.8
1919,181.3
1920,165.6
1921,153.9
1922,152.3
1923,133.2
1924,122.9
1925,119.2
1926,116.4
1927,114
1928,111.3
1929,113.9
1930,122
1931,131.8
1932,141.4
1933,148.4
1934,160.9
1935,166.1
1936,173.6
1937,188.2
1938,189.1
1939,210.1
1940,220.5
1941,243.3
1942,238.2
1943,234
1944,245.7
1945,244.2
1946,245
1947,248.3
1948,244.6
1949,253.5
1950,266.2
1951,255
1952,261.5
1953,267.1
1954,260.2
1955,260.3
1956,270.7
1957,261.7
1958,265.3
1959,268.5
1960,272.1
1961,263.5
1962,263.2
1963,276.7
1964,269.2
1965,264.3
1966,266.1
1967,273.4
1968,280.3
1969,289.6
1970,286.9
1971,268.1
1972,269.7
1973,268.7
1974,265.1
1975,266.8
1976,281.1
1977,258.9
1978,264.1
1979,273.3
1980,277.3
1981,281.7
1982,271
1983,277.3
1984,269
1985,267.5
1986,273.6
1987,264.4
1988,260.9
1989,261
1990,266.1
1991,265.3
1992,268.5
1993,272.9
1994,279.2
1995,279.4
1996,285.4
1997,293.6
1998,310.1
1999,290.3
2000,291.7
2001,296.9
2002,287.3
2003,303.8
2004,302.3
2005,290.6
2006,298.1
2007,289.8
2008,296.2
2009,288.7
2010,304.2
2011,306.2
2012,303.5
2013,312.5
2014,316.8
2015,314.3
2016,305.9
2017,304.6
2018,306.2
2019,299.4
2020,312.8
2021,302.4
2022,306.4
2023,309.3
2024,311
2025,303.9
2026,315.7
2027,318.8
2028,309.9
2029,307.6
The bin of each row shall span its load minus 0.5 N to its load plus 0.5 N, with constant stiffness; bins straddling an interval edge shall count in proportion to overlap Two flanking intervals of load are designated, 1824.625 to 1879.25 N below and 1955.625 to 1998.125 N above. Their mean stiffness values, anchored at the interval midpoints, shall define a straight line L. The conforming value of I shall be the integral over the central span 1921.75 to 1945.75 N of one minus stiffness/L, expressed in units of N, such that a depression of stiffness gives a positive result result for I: 8.9 N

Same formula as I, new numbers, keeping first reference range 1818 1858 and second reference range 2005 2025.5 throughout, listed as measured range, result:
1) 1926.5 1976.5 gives 9.9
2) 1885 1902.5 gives 4.7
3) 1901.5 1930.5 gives 9.0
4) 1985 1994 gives 0.9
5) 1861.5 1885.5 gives 2.2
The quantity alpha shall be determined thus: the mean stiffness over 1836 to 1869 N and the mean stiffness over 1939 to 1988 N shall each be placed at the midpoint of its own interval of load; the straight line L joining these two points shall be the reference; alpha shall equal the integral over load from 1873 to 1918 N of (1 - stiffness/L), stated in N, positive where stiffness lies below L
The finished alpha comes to 7.3 N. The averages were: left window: 272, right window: 263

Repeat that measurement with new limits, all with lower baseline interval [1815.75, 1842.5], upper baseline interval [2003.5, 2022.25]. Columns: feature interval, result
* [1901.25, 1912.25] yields 1.20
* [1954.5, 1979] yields 1.82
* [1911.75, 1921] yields 2.41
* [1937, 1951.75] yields 2.52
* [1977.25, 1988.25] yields 0.92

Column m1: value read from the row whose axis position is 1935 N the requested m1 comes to 166.1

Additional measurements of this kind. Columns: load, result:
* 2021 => 302.4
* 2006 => 298.1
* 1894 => 158.3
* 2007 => 289.8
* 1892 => 195.4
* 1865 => 260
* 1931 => 131.8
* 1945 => 244.2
